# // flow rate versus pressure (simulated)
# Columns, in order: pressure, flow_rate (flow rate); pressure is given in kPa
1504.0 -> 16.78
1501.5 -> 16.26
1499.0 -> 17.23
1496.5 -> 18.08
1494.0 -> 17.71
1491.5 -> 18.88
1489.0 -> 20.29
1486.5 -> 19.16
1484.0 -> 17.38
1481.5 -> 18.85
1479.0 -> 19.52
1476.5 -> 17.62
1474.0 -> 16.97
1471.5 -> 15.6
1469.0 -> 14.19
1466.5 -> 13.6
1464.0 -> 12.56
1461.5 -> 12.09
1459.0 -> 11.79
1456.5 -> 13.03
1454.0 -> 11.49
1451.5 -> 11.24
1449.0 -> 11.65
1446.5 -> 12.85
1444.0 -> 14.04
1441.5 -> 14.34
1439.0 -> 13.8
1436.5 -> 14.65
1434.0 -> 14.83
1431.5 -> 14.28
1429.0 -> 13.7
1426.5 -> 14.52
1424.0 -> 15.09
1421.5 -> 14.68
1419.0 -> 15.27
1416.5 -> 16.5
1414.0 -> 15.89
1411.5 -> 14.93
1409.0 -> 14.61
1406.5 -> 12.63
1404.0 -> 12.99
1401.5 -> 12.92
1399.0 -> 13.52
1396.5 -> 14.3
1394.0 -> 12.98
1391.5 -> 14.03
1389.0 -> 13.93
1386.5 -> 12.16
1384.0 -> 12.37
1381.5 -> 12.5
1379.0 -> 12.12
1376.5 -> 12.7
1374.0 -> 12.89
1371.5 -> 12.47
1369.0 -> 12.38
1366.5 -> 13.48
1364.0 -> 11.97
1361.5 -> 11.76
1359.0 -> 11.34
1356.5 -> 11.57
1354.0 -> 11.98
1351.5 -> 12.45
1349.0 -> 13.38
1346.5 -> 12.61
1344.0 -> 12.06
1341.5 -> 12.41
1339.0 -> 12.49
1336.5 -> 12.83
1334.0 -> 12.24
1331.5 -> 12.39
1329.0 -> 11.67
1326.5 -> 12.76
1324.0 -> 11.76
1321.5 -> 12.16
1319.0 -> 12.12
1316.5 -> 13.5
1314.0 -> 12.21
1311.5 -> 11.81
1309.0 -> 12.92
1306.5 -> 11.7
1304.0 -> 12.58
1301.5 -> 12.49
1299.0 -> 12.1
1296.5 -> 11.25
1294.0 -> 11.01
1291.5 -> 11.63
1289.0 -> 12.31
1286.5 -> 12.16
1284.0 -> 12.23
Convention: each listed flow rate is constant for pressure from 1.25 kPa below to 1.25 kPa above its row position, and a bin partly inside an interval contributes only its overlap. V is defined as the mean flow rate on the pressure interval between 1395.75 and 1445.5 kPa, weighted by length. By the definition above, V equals 14.4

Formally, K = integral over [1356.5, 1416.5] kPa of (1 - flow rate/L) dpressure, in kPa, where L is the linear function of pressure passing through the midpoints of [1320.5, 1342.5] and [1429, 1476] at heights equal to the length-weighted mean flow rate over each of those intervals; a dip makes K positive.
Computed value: -1.1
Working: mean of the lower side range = 12.3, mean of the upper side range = 13.6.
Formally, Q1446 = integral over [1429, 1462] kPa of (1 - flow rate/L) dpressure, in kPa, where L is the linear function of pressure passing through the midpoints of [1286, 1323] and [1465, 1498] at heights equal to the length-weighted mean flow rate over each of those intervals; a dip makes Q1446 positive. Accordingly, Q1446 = 6.5 kPa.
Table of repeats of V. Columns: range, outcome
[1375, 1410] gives 13.1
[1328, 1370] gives 12.3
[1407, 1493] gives 15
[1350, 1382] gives 12.3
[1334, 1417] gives 13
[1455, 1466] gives 12.4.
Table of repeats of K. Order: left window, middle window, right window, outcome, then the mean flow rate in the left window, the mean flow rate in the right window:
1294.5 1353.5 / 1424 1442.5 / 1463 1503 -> 1.5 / 12.3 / 17.1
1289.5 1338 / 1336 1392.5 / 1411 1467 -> 1.3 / 12.2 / 13.8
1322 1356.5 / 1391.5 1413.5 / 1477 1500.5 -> 1.8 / 12.4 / 18.5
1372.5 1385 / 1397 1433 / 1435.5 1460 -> -4.8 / 12.5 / 12.9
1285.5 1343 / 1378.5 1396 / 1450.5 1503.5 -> 1.1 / 12.2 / 15.9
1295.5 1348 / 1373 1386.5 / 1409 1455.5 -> 0.8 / 12.3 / 14.1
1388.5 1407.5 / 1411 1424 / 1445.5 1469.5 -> -2.4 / 13.4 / 12.4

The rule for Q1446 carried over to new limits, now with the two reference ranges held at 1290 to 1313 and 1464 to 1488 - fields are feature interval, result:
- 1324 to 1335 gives 0.4 kPa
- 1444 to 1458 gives 3.4 kPa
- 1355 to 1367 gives 1.5 kPa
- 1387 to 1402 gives 1.0 kPa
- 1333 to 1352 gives 0.8 kPa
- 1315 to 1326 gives 0.1 kPa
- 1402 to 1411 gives 0.8 kPa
